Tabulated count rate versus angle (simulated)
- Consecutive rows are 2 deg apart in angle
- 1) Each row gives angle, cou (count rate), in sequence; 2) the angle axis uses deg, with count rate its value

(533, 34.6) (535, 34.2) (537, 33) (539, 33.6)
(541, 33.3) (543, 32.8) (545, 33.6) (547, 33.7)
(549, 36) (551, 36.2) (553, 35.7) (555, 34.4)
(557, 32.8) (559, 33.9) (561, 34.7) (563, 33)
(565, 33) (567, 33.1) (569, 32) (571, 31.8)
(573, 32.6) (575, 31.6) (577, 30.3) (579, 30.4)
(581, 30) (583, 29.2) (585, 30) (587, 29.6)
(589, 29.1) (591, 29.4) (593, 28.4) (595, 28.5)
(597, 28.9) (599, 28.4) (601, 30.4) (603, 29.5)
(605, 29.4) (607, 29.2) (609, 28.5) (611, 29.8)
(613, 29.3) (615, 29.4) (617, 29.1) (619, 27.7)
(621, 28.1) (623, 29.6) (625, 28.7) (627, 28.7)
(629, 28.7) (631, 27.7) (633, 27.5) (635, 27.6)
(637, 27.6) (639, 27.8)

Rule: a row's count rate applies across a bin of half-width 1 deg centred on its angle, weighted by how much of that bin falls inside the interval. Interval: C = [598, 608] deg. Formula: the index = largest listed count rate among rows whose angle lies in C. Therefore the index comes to 30.4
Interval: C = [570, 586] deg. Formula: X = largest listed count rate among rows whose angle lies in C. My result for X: 32.6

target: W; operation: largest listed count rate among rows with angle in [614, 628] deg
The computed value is 29.6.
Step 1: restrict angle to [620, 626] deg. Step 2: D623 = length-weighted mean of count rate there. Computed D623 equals 28.8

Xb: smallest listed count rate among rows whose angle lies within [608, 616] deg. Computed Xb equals 28.5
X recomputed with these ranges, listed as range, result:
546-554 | 36.2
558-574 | 34.7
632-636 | 27.6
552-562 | 35.7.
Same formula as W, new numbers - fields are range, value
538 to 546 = 33.6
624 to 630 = 28.7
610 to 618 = 29.8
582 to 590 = 30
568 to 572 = 32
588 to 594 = 29.4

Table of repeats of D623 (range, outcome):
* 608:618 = 29.2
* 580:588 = 29.7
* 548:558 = 35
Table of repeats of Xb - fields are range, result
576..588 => 29.2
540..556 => 32.8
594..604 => 28.4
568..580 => 30.3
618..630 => 27.7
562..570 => 32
